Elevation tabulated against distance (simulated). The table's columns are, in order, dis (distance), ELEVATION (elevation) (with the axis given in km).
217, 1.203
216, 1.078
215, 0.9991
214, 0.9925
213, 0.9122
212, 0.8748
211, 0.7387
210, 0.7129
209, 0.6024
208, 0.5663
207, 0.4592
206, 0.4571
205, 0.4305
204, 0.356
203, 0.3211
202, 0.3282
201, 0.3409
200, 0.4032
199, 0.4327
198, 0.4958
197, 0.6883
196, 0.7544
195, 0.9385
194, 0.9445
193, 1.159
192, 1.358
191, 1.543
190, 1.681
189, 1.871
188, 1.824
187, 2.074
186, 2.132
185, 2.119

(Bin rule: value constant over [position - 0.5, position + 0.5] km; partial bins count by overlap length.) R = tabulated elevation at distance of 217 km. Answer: 1.203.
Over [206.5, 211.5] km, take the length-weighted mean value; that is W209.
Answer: 0.616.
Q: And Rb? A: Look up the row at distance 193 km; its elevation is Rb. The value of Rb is 1.159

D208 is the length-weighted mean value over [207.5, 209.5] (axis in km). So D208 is 0.584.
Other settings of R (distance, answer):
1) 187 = 2.074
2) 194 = 0.9445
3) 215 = 0.9991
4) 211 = 0.7387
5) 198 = 0.4958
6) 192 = 1.358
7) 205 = 0.4305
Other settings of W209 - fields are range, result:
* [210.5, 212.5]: 0.807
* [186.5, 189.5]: 1.92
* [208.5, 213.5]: 0.768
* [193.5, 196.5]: 0.879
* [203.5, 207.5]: 0.426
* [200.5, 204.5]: 0.337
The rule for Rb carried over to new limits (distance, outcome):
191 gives 1.543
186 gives 2.132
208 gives 0.5663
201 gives 0.3409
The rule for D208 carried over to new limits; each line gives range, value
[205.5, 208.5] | 0.494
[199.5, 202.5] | 0.357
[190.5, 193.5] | 1.35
